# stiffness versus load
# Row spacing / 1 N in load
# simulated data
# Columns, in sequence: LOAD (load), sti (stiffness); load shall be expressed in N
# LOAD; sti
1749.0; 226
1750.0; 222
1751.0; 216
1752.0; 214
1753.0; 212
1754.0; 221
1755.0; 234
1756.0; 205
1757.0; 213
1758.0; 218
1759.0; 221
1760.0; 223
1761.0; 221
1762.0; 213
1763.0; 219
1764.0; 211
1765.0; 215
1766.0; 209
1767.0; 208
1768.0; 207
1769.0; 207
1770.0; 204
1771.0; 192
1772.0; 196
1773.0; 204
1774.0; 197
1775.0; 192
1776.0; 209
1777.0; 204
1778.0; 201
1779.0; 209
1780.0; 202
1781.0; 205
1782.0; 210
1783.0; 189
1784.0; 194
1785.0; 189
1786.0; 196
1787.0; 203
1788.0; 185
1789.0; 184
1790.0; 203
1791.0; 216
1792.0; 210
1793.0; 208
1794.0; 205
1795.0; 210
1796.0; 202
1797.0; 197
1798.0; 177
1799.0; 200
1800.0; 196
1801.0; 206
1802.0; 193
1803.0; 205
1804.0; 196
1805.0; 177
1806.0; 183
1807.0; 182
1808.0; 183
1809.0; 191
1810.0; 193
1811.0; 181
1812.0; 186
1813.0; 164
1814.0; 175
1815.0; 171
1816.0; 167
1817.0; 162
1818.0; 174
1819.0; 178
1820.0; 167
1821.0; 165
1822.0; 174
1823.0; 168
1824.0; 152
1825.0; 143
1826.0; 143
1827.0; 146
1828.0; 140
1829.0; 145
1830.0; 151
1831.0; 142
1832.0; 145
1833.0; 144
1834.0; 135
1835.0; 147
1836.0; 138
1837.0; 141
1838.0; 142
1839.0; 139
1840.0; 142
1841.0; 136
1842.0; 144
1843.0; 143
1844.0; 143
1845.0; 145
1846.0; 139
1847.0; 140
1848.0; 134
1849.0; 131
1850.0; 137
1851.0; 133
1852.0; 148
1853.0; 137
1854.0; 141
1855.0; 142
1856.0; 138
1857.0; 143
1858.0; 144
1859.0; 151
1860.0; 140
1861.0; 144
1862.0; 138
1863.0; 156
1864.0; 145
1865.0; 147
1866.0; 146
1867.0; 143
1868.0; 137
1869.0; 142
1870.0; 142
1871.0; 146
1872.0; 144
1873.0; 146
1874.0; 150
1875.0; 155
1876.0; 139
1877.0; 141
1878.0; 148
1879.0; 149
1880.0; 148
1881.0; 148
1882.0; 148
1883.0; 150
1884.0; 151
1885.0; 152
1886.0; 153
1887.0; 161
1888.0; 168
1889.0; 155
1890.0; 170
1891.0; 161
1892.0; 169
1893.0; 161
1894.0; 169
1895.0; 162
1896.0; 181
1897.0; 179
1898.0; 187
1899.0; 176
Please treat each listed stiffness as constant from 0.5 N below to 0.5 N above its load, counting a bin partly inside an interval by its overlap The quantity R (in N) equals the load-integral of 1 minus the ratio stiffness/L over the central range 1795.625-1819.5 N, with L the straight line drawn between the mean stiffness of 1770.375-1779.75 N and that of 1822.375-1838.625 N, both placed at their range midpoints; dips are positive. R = -2.4 N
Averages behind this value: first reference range 201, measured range 185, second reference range 145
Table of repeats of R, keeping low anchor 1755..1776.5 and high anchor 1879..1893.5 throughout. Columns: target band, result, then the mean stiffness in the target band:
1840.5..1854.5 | 2.8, 139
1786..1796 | -0.2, 202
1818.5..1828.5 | 1.4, 158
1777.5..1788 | 0.1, 199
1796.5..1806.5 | 0.0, 193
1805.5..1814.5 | 0.4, 182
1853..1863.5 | 1.6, 143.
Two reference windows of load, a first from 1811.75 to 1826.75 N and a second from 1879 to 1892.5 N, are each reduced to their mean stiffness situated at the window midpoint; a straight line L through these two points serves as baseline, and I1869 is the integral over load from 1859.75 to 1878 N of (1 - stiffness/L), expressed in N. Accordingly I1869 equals 1.6 N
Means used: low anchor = 165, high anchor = 156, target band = 145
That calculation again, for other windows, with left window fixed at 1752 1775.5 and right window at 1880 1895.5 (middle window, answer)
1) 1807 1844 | 5.5 N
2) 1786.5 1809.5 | 0.0 N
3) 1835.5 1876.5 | 7.0 N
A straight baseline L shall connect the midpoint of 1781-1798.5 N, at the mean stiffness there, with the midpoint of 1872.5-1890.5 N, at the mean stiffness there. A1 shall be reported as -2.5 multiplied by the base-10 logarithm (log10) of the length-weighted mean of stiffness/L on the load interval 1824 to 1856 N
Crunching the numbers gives 0.22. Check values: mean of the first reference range 199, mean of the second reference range 152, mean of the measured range 141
